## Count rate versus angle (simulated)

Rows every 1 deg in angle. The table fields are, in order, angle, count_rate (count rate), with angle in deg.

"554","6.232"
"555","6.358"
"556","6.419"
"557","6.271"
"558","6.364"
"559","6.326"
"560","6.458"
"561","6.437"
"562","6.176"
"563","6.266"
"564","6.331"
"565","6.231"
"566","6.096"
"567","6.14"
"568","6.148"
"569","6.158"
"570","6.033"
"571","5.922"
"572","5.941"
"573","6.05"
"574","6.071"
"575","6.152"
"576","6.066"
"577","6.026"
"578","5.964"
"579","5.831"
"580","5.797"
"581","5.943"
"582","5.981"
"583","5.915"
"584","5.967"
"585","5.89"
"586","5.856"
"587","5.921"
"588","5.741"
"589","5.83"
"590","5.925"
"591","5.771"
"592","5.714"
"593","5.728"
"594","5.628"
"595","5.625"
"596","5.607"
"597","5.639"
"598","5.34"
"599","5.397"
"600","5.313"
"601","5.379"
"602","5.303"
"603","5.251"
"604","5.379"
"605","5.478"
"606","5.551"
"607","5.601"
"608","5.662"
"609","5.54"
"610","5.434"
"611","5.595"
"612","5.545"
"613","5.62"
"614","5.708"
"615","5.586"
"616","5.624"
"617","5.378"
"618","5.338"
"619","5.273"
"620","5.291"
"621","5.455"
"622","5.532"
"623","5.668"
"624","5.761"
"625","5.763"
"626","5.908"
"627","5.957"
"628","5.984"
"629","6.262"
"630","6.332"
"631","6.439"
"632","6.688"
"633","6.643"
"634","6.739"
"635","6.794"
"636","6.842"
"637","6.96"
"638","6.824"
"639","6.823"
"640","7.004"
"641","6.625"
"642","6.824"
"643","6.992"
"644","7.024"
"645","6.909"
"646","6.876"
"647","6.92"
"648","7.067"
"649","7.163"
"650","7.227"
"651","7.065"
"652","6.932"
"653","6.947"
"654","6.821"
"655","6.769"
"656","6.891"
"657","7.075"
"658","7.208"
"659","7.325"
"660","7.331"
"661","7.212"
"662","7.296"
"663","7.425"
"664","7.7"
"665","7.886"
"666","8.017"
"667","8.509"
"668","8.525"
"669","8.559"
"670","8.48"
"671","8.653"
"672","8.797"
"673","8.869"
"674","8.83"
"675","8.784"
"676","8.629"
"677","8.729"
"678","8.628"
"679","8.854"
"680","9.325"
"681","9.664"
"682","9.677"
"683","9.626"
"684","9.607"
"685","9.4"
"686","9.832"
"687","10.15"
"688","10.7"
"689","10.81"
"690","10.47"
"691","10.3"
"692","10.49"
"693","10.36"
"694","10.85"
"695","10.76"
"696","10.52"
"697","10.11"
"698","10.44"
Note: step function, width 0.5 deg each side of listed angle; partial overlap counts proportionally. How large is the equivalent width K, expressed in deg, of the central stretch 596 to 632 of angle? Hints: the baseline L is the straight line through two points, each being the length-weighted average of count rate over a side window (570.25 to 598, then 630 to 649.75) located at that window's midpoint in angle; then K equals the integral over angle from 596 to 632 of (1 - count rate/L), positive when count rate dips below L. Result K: 4.3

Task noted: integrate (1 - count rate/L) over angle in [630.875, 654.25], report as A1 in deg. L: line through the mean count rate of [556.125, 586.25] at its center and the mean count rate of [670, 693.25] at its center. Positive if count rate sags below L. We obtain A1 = 4.0 deg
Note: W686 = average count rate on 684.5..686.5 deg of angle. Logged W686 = 9.62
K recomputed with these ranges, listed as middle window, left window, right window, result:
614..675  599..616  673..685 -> 4.0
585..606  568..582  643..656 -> 2.2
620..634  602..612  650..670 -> 0.5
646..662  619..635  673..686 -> 1.2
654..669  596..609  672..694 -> 1.7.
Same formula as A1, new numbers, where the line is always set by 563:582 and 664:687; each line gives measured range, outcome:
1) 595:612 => 3.53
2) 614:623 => 2.29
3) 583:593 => 0.98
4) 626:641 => 2.28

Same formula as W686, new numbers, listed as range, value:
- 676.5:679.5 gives 8.74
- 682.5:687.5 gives 9.72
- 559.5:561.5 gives 6.45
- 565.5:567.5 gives 6.12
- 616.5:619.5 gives 5.33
